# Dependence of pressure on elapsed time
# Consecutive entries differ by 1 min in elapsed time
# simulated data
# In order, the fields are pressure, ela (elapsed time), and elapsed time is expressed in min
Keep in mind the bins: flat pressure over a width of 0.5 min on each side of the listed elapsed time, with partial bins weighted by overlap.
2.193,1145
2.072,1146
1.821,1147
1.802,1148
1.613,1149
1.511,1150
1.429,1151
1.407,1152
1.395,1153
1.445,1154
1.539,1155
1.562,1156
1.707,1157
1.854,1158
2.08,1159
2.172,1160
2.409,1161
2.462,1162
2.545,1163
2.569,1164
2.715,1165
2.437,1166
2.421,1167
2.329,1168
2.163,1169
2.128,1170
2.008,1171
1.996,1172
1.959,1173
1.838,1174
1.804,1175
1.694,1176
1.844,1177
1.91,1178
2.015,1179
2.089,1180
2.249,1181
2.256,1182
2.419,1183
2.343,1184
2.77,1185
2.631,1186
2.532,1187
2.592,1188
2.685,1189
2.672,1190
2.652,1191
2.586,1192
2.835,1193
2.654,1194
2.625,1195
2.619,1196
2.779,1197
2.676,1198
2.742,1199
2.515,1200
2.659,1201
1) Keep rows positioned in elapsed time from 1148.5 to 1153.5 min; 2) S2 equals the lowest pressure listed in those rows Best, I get 1.395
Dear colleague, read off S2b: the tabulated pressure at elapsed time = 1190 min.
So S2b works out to 2.672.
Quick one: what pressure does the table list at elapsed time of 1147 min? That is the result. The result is 1.821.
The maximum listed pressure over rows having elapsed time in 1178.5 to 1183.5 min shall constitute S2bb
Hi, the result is 2.419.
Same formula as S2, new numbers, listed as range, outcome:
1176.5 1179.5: 1.844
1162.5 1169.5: 2.163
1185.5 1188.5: 2.532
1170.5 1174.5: 1.838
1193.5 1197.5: 2.619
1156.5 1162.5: 1.707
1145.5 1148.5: 1.802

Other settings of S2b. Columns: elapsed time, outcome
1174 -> 1.838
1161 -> 2.409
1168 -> 2.329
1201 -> 2.659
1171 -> 2.008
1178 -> 1.91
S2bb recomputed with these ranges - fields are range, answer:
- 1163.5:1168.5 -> 2.715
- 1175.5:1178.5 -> 1.91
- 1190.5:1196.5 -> 2.835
